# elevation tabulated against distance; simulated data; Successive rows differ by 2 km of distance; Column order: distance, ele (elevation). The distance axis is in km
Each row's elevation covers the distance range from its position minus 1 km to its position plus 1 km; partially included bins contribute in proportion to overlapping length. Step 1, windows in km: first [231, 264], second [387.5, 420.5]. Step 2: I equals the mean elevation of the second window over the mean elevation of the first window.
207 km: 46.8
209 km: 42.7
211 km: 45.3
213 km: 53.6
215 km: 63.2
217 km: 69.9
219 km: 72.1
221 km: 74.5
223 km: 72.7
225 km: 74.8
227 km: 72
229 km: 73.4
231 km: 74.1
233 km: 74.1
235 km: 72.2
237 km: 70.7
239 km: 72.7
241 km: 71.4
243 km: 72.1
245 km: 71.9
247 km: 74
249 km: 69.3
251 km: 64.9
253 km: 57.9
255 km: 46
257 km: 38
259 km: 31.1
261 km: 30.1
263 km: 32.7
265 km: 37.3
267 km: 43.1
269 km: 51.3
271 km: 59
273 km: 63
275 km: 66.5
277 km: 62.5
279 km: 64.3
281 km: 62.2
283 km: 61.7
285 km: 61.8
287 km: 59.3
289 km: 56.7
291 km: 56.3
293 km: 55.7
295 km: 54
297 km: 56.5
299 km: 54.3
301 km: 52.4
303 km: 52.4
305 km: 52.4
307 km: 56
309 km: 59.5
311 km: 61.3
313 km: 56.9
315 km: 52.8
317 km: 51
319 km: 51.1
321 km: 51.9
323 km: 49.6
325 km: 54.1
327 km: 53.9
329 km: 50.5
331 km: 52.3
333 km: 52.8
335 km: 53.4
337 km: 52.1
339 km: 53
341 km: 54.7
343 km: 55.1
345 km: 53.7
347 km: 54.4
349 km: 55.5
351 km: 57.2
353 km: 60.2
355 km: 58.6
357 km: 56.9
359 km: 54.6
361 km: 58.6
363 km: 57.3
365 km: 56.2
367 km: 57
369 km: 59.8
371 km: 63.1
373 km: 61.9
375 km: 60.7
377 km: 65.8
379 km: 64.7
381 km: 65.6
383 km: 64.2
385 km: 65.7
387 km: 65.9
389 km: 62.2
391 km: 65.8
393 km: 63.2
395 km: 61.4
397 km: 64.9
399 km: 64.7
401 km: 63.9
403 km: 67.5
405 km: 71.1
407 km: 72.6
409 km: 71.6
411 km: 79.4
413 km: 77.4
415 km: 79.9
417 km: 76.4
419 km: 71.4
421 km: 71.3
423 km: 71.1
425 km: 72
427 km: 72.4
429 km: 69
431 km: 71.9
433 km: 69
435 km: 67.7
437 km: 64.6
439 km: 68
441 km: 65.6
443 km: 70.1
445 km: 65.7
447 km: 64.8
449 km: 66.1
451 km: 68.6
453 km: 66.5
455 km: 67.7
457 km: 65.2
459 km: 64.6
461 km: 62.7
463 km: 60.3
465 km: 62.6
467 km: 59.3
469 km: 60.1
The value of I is 1.16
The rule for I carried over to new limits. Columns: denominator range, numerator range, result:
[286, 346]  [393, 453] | 1.28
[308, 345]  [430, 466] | 1.23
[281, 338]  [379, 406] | 1.19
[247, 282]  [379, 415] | 1.29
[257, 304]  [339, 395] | 1.13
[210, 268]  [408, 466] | 1.13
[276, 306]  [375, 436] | 1.20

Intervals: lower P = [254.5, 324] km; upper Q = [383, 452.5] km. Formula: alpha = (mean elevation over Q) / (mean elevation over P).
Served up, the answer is 1.3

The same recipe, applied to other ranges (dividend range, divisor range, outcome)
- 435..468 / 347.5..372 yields 1.13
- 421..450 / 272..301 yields 1.15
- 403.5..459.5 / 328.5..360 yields 1.28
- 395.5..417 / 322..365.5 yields 1.30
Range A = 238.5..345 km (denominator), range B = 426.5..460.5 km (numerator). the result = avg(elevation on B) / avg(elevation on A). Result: 1.2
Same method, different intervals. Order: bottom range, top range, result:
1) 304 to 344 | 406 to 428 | 1.38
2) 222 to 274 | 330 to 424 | 1.04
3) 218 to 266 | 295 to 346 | 0.86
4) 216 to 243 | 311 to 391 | 0.79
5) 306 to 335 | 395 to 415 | 1.31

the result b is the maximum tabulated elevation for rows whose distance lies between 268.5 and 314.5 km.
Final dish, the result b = 66.5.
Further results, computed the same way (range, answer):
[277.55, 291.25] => 64.3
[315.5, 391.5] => 65.9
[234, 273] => 74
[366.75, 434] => 79.9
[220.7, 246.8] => 74.8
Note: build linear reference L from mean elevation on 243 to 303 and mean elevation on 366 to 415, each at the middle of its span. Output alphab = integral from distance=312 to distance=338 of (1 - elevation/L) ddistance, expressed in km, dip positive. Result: 3.3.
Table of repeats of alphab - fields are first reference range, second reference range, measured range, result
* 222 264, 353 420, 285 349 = 9.6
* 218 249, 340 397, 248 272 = 8.1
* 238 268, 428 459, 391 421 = -2.6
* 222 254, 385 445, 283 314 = 6.1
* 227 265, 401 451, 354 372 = 2.4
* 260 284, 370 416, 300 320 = 0.9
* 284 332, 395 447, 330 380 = 3.2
